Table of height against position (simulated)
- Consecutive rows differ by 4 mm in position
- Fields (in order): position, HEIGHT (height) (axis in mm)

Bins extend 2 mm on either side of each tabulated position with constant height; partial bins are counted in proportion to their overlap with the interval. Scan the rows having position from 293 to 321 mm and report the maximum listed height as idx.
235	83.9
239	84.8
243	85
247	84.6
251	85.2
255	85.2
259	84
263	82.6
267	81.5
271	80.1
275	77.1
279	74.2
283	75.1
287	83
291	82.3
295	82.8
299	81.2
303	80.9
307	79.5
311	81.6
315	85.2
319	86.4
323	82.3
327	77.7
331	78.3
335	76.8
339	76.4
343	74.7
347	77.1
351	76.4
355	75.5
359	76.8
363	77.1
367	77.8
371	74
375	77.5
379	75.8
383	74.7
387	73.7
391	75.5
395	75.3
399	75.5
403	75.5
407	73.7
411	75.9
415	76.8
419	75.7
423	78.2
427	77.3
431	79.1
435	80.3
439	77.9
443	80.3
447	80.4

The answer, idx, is 86.4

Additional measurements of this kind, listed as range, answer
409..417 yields 76.8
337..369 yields 77.8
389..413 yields 75.9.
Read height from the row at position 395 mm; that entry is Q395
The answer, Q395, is 75.3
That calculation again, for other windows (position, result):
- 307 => 79.5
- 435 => 80.3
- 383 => 74.7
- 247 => 84.6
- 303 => 80.9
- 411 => 75.9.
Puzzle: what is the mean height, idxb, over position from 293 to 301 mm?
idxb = 82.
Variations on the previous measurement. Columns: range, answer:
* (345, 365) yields 76.6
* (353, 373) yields 76.2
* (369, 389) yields 75.1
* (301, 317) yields 81.8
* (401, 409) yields 74.6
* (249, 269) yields 83.7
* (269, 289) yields 77.9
